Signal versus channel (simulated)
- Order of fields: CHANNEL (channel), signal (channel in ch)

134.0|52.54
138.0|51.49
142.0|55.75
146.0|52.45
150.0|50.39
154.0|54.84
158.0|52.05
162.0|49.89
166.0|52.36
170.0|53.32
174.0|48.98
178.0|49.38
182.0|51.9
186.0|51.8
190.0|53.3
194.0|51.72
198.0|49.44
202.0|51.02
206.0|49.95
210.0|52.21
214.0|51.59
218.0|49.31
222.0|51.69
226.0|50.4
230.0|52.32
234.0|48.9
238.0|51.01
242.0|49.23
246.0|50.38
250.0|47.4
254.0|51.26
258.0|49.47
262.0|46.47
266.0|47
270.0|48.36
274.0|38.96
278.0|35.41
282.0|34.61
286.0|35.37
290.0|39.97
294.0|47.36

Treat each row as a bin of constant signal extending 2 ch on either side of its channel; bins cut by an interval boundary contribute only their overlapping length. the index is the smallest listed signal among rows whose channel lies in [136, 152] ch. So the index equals 50.39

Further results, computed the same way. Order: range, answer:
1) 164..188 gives 48.98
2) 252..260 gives 49.47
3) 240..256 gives 47.4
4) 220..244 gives 48.9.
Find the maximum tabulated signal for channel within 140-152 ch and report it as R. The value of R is 55.75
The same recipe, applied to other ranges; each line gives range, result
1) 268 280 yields 48.36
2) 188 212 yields 53.3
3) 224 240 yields 52.32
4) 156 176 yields 53.32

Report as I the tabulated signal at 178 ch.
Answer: 49.38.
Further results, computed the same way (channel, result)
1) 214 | 51.59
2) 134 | 52.54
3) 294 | 47.36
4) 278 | 35.41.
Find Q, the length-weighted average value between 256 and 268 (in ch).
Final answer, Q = 47.6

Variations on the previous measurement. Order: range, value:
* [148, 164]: 51.8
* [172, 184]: 50.1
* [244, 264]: 49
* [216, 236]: 50.5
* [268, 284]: 39.3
